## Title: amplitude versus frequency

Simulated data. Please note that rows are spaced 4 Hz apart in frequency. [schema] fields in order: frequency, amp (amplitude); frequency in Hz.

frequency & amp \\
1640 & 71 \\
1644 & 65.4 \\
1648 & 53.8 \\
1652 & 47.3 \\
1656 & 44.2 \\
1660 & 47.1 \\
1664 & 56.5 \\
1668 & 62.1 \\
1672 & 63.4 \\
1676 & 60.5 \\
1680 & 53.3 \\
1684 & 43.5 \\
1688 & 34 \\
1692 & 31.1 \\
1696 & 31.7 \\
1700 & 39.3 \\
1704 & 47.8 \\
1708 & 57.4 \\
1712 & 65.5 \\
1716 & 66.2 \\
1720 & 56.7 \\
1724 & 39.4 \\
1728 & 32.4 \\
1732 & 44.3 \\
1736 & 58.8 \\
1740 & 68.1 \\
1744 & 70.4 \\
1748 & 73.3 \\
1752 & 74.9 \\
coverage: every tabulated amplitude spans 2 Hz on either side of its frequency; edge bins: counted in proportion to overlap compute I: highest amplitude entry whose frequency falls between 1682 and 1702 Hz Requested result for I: 43.5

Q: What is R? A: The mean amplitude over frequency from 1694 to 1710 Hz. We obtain 44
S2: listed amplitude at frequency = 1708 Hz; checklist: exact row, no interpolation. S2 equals 57.4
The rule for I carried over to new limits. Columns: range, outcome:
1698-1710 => 57.4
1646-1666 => 56.5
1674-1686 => 60.5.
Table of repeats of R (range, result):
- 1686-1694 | 32.5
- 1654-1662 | 45.7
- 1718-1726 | 48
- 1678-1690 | 43.6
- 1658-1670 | 55.2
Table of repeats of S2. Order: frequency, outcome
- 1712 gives 65.5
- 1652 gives 47.3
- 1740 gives 68.1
